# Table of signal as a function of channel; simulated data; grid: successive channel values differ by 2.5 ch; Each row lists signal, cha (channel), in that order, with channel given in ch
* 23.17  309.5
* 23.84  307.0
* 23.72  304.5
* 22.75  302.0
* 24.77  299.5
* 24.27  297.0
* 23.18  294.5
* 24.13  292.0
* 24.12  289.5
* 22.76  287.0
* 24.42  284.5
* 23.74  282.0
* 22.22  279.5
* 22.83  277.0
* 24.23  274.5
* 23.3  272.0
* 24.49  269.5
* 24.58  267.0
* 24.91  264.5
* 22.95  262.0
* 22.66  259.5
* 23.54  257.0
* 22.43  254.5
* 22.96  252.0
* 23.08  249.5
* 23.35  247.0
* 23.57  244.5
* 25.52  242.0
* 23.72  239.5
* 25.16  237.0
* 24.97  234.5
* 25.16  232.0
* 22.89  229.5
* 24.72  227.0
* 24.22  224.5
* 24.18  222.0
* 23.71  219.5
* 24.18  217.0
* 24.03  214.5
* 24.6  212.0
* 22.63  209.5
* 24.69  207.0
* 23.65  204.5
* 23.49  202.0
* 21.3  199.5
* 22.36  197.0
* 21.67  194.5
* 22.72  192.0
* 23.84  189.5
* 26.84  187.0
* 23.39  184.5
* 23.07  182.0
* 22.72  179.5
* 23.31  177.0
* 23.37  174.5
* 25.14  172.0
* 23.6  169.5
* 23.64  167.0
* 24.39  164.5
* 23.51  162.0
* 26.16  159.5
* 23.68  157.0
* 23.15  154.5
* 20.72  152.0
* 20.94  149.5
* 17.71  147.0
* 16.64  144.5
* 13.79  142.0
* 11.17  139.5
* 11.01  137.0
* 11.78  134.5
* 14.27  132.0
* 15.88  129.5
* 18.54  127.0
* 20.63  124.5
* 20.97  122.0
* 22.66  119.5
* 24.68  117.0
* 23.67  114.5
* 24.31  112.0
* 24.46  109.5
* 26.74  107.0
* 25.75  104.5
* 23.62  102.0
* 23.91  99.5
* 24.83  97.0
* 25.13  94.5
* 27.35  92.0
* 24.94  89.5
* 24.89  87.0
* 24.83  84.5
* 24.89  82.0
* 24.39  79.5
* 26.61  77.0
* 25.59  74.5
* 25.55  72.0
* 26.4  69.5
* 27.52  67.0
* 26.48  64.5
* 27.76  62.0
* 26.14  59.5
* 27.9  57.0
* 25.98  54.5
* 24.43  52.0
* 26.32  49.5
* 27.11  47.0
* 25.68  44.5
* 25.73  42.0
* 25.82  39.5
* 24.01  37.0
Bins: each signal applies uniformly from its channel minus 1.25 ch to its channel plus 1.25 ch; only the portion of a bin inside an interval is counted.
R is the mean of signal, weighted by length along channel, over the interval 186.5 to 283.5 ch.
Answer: 23.7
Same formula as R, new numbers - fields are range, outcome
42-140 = 23.6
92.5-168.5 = 21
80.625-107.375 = 25.1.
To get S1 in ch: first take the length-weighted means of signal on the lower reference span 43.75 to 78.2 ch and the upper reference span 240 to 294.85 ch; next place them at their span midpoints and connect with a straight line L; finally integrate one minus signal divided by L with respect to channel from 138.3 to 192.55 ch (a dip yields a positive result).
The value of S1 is 6.5 ch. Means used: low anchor 26.4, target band 22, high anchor 23.6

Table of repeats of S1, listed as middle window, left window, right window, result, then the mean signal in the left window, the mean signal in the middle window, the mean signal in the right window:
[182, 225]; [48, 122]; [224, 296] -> 1.2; 25.4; 23.6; 23.8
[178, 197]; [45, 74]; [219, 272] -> 1.0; 26.5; 23.4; 23.9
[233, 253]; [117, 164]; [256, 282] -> -1.3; 18.8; 24.1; 23.6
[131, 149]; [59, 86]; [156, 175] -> 7.8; 26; 14.1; 24.2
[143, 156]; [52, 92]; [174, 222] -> 2.5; 26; 19.8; 23.5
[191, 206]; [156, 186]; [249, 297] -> 0.8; 23.9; 22.6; 23.5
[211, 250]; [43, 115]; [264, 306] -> 0.1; 25.6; 24.2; 23.8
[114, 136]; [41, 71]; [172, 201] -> 5.1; 26.5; 19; 23.2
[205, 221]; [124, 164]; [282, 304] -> -2.5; 18.2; 24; 23.8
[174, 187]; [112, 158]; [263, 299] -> -2.1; 18.6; 23.5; 23.8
